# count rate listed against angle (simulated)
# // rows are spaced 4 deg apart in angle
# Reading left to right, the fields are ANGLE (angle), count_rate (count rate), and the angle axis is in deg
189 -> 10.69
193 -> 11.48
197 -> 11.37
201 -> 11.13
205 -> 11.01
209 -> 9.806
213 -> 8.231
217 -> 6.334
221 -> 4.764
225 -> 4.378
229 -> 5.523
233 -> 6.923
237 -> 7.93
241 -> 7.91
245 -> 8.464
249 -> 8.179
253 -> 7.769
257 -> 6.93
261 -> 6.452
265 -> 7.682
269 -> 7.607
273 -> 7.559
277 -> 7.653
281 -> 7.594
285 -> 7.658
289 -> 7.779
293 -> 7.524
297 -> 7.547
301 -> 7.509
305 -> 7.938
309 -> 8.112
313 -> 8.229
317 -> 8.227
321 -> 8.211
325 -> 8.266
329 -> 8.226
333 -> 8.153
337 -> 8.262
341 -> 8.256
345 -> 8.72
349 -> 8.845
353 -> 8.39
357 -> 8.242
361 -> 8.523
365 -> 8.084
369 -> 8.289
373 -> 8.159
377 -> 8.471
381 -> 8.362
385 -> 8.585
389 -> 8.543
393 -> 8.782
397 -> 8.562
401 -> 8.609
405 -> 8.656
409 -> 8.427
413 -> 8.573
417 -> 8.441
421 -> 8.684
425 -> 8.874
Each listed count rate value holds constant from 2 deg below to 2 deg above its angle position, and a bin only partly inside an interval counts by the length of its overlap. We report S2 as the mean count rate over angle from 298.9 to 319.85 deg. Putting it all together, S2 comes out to 8.01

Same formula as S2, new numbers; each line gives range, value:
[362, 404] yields 8.45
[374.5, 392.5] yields 8.51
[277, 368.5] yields 8.1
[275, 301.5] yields 7.61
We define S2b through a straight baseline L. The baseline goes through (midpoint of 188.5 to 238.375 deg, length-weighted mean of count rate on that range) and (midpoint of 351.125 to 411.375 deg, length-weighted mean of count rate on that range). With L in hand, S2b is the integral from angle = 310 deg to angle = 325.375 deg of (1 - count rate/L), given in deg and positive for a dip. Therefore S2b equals 0.4 deg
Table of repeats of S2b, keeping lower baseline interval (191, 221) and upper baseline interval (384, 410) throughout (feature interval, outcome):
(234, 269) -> 6.4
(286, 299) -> 2.2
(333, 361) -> 1.3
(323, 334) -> 0.9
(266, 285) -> 3.3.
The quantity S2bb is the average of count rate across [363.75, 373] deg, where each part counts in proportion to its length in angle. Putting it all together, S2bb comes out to 8.19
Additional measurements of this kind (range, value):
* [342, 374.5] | 8.41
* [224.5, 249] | 7.11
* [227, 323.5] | 7.62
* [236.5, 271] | 7.65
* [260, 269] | 7.26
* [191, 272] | 7.99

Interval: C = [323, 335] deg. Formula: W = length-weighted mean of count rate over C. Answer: 8.22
